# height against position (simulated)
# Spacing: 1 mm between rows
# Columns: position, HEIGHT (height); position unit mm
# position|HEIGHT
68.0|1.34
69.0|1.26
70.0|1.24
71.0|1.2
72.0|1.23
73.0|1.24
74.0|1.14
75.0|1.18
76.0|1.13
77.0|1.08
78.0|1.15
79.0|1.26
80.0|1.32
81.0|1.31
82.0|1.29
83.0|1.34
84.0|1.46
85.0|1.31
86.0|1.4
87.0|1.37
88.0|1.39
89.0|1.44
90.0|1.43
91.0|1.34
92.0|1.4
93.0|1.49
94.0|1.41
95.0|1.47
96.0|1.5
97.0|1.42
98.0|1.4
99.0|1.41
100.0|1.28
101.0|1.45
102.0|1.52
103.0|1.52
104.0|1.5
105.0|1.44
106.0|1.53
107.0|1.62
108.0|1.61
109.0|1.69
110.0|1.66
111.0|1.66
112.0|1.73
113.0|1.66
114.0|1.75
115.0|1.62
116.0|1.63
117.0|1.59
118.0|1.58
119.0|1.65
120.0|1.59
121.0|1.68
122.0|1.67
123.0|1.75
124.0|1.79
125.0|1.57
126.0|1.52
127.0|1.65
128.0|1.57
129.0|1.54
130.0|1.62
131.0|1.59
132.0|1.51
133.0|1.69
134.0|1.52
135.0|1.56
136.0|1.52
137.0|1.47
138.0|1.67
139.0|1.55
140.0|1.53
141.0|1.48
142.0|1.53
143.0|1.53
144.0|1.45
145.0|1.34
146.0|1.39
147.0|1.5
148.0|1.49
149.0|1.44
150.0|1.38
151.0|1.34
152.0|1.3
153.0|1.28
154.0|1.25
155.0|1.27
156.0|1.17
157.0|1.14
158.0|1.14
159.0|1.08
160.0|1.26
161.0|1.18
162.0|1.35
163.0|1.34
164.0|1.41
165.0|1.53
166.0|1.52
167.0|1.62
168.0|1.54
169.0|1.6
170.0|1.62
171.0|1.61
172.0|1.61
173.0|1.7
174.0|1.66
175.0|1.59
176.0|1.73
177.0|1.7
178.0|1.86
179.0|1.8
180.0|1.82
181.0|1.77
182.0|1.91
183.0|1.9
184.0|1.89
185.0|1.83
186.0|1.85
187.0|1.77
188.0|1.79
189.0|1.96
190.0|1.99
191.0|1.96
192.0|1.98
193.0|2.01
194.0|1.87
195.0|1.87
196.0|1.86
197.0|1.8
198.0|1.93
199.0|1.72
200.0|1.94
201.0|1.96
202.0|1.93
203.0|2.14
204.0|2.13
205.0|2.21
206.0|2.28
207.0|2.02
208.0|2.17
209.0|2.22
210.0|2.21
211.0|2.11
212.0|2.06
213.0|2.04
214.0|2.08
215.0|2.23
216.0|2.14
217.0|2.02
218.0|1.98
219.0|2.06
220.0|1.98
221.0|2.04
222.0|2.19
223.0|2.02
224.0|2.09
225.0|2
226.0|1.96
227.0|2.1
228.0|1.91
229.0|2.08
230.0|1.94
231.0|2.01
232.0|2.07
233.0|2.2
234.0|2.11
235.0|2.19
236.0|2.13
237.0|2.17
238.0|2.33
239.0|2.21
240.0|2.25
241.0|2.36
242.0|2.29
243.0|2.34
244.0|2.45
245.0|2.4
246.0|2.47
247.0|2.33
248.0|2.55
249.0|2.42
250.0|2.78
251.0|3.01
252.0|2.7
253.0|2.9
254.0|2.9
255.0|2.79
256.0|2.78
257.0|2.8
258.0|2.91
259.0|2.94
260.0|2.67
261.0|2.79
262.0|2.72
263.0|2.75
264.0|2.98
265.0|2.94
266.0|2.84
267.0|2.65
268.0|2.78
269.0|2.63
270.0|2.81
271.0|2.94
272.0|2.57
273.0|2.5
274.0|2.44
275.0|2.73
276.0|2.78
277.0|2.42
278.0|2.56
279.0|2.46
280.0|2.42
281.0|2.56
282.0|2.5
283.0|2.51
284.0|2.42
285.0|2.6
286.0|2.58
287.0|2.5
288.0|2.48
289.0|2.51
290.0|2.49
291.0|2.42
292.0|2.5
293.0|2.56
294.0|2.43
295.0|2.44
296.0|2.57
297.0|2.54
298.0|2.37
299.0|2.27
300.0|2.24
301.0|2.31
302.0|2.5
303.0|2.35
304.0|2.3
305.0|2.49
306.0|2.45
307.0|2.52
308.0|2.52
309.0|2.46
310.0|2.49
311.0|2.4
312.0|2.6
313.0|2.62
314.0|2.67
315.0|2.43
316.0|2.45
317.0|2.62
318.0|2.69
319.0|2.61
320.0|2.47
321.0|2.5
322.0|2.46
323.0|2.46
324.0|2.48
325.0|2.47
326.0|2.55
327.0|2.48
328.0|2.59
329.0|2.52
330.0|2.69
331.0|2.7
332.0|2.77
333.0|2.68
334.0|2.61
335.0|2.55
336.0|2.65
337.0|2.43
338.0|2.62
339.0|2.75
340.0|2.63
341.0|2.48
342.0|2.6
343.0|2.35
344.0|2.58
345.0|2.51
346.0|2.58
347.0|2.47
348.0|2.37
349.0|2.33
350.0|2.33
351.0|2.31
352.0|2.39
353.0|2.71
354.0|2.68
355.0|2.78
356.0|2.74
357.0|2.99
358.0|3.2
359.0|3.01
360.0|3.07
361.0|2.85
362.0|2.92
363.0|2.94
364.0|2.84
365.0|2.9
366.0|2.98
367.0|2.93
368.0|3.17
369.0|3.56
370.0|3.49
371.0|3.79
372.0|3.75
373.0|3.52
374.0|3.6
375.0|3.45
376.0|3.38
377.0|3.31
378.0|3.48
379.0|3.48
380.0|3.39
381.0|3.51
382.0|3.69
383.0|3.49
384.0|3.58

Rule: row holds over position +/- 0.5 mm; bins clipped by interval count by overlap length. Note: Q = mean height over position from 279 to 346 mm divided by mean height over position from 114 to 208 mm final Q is 1.53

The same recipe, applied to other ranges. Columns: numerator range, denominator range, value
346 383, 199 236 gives 1.48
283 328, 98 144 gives 1.57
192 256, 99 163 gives 1.46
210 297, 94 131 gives 1.54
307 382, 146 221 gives 1.60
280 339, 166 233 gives 1.30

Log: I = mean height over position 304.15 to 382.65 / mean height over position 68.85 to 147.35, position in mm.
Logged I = 1.9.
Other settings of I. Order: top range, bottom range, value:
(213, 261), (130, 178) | 1.59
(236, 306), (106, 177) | 1.68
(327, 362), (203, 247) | 1.23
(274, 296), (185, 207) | 1.29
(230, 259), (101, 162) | 1.63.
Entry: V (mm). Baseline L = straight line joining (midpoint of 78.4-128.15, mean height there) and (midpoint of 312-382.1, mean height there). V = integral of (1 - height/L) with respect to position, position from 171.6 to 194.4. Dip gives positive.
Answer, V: 1.3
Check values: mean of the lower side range 1.51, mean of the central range 1.82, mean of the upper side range 2.82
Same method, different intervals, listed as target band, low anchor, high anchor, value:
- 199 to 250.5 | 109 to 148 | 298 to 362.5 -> -2.59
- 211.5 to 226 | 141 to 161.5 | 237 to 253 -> 0.55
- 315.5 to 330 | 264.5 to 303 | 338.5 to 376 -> 1.04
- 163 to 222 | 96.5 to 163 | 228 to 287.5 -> 3.61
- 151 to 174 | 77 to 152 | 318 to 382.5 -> 5.00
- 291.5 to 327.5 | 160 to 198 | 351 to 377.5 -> 2.81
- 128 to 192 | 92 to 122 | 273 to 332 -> 9.02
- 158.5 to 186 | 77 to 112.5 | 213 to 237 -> 3.09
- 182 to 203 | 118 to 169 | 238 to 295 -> 0.27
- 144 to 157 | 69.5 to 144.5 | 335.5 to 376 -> 2.86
